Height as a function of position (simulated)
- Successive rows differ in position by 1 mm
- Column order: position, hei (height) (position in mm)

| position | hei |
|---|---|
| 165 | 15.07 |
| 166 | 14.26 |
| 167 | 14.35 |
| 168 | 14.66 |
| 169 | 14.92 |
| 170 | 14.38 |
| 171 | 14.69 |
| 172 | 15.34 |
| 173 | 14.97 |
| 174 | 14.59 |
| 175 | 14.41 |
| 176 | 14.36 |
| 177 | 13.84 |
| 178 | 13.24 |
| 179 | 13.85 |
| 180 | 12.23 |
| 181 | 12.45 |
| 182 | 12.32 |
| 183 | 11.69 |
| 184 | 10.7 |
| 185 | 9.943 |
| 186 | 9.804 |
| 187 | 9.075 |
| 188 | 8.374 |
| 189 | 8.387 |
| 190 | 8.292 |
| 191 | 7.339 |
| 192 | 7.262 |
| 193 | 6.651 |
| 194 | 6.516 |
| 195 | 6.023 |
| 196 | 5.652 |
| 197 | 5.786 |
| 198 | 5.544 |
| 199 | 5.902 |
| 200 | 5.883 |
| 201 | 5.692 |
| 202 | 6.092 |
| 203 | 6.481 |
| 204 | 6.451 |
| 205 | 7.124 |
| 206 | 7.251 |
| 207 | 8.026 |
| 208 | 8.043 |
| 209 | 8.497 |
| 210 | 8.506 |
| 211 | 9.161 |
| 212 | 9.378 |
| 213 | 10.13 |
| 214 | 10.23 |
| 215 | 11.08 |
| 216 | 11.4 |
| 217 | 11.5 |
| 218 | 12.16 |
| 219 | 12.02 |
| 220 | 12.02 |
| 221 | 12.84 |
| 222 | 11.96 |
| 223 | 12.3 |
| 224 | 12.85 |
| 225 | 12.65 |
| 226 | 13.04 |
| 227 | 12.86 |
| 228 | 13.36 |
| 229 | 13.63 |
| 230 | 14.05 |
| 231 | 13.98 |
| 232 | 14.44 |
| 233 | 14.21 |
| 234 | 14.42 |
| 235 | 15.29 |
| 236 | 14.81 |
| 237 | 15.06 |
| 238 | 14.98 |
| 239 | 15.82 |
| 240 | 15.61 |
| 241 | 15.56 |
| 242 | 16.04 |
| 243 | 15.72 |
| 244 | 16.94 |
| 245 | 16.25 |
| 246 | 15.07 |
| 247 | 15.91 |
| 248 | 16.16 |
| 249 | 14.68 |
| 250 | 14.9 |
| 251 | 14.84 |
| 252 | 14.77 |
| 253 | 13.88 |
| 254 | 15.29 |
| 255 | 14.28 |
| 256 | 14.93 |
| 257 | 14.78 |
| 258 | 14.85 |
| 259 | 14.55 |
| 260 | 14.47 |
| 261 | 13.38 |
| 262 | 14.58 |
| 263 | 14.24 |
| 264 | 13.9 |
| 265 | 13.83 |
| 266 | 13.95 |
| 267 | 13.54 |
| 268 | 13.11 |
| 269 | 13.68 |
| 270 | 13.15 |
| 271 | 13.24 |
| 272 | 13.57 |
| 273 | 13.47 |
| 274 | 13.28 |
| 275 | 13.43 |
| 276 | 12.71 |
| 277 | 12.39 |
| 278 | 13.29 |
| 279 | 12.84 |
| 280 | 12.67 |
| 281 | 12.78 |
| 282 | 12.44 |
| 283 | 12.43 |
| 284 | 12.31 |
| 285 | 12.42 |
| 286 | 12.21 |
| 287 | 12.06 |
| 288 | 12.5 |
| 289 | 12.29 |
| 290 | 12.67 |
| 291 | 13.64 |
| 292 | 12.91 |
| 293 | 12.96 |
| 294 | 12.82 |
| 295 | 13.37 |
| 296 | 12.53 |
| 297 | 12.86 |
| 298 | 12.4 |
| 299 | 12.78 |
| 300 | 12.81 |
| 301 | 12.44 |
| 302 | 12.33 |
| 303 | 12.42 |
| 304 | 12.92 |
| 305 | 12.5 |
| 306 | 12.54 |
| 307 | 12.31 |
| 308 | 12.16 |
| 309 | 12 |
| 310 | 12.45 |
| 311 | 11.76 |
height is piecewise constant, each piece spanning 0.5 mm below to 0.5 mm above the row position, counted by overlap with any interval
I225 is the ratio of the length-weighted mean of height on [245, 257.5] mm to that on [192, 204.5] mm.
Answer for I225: 2.46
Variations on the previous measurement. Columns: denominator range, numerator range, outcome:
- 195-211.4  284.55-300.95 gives 1.86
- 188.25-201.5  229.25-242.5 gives 2.27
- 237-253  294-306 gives 0.82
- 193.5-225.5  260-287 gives 1.48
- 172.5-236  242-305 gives 1.30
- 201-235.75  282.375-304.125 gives 1.14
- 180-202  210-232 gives 1.48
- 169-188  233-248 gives 1.21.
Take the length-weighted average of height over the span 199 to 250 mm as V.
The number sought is 12.1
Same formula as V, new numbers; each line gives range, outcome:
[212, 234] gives 12.5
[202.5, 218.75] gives 9.13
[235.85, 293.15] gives 14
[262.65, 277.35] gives 13.4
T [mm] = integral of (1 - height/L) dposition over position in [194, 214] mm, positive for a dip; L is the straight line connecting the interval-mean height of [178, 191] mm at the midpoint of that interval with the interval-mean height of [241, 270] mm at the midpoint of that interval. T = 7.8 mm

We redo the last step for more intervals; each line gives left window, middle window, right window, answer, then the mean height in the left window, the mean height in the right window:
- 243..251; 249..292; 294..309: 2.45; 15.6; 12.6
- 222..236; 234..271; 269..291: -4.27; 13.6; 12.8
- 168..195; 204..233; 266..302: 1.93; 11.5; 12.9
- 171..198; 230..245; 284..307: -4.80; 10.5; 12.6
